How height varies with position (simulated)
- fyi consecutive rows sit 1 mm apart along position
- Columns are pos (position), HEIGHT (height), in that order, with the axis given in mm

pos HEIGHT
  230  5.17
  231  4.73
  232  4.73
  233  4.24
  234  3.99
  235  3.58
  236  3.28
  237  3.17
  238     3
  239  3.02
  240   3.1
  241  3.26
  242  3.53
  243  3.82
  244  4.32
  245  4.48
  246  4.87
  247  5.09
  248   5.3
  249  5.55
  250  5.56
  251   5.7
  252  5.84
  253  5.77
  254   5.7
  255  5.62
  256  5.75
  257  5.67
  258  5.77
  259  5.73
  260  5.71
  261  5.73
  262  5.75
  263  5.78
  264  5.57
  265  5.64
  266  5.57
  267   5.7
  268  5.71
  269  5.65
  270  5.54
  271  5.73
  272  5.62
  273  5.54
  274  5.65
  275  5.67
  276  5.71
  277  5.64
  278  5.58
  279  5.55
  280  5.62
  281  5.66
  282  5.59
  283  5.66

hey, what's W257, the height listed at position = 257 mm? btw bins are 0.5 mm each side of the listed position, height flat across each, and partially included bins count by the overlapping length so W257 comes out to 5.67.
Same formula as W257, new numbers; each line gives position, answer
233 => 4.24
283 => 5.66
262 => 5.75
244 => 4.32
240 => 3.1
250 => 5.56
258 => 5.77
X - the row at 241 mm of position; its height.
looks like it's 3.26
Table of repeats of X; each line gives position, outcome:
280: 5.62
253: 5.77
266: 5.57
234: 3.99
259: 5.73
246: 4.87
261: 5.73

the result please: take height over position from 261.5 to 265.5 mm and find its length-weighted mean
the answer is 5.69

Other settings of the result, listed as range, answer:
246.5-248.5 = 5.2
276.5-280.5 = 5.6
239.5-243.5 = 3.43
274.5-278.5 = 5.65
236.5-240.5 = 3.07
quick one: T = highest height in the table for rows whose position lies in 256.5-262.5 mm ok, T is 5.77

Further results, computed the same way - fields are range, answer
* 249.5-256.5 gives 5.84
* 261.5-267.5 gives 5.78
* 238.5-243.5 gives 3.82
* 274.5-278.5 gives 5.71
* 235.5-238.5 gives 3.28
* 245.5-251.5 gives 5.7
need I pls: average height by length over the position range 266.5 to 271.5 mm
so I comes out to 5.67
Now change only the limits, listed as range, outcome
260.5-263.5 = 5.75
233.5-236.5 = 3.62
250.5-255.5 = 5.73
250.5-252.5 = 5.77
